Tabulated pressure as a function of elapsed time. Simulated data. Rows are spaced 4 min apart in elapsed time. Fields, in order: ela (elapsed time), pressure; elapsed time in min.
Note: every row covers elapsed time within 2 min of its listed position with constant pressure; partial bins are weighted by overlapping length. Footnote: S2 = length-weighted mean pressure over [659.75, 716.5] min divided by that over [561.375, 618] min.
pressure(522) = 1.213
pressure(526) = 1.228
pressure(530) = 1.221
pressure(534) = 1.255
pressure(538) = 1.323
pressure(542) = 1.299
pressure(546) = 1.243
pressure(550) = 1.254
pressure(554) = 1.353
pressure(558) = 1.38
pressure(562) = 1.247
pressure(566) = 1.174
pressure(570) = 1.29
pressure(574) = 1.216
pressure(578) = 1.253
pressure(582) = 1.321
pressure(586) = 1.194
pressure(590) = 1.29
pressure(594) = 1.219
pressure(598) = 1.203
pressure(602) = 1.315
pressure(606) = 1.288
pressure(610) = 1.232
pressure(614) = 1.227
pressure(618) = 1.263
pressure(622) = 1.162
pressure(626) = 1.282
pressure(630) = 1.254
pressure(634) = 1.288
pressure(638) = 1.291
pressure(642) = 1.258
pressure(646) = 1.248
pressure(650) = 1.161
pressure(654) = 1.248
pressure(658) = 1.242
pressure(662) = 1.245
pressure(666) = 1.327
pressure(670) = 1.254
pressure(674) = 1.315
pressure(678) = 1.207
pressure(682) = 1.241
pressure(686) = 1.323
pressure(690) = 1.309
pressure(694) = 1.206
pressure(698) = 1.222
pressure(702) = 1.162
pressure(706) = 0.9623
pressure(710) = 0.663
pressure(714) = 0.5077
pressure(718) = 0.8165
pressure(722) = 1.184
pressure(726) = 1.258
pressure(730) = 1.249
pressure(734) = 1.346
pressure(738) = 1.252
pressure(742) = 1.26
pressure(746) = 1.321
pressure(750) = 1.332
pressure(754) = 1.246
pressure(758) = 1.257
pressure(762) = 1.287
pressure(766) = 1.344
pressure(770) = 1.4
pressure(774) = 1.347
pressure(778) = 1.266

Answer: 0.9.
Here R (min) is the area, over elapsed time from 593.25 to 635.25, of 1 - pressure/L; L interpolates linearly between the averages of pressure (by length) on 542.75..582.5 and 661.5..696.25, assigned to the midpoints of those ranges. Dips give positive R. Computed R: 0.8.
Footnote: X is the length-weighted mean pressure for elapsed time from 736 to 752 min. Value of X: 1.29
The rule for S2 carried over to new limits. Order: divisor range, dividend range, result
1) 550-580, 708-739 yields 0.81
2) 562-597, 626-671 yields 1.01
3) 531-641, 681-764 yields 0.92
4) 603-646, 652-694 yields 1.01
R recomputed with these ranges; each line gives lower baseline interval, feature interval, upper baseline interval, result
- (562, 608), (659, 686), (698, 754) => -2.4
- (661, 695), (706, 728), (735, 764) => 6.6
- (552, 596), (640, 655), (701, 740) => -1.0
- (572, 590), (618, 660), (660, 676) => 1.0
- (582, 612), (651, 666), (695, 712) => -1.8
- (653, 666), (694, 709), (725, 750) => 2.1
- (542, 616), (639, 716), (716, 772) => 5.7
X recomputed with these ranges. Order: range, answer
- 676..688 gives 1.26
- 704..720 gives 0.737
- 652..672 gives 1.26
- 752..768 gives 1.28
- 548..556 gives 1.3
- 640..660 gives 1.23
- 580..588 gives 1.26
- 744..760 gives 1.29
